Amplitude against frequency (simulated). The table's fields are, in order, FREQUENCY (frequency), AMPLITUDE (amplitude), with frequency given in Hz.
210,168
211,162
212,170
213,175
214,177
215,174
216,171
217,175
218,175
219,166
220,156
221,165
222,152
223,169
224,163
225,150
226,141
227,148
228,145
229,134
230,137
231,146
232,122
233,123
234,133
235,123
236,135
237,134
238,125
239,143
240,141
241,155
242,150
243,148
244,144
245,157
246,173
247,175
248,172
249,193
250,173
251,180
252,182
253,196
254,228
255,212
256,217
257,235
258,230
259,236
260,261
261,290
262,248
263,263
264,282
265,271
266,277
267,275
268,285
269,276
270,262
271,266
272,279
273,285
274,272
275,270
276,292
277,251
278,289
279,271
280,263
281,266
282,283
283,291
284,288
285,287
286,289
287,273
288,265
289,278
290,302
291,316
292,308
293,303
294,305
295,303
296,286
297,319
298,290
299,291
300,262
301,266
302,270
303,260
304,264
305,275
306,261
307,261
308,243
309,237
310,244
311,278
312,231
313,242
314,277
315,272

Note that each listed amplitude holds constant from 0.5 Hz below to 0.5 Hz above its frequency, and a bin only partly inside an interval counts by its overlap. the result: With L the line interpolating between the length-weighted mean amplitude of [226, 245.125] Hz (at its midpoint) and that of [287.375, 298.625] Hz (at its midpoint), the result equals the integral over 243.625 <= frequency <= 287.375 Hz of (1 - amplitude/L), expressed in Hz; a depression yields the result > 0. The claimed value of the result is -4.8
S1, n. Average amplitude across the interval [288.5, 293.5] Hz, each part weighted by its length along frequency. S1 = 301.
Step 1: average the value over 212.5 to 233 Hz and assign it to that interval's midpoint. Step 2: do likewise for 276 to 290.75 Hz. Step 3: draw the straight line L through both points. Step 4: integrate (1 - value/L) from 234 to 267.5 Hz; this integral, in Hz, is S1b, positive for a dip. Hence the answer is 3.0 Hz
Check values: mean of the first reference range 156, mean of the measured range 197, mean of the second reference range 279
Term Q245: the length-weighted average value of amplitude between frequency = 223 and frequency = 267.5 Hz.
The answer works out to 183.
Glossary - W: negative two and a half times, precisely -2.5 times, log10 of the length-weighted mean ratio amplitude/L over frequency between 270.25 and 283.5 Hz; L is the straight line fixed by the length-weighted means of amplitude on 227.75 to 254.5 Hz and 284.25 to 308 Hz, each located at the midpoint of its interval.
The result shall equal -0.16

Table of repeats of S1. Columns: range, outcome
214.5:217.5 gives 173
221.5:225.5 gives 158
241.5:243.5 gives 149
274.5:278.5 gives 276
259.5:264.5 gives 269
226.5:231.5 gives 142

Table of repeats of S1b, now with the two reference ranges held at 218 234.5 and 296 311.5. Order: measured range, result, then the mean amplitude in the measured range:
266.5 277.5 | -2.76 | 274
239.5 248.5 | 0.94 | 157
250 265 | -2.66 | 232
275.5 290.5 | -2.73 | 279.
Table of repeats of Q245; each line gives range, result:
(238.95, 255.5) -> 173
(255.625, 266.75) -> 256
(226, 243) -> 138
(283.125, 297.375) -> 294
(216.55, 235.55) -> 148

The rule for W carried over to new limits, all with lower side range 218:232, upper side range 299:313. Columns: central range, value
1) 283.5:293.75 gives -0.230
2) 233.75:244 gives 0.217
